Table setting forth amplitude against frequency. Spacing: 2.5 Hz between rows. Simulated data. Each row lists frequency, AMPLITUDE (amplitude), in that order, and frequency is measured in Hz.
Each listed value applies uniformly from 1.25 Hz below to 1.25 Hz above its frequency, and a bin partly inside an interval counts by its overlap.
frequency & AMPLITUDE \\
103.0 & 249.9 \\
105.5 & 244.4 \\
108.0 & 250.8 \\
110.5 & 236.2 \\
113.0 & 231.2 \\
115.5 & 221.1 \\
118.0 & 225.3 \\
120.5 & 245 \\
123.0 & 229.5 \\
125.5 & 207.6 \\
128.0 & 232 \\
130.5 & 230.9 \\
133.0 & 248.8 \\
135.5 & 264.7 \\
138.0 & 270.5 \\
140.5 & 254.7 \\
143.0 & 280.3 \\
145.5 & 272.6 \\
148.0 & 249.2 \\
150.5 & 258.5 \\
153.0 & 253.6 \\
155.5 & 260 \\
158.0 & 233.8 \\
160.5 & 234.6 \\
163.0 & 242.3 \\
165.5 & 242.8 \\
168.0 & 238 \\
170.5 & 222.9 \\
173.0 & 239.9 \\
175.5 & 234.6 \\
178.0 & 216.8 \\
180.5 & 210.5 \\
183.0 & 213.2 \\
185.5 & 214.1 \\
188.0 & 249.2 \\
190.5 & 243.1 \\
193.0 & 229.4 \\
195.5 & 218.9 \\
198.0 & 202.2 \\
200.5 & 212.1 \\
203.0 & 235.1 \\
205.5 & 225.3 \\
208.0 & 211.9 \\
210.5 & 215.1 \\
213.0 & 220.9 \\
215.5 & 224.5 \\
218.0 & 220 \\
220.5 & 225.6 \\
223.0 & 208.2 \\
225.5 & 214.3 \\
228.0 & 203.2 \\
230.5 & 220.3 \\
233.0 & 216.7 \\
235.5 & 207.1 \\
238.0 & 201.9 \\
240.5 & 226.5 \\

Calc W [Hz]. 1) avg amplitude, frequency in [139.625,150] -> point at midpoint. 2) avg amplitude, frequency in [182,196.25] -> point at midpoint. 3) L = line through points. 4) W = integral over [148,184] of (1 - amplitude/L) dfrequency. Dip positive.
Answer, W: 1.58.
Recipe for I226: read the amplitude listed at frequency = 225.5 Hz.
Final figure 214.3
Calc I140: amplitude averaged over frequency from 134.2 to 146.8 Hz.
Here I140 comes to 268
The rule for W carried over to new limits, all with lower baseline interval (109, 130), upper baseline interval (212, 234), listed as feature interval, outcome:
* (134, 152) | -3.0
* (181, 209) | -0.3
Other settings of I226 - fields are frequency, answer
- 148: 249.2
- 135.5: 264.7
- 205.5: 225.3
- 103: 249.9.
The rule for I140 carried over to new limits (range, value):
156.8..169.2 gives 238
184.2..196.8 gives 231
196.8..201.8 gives 207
